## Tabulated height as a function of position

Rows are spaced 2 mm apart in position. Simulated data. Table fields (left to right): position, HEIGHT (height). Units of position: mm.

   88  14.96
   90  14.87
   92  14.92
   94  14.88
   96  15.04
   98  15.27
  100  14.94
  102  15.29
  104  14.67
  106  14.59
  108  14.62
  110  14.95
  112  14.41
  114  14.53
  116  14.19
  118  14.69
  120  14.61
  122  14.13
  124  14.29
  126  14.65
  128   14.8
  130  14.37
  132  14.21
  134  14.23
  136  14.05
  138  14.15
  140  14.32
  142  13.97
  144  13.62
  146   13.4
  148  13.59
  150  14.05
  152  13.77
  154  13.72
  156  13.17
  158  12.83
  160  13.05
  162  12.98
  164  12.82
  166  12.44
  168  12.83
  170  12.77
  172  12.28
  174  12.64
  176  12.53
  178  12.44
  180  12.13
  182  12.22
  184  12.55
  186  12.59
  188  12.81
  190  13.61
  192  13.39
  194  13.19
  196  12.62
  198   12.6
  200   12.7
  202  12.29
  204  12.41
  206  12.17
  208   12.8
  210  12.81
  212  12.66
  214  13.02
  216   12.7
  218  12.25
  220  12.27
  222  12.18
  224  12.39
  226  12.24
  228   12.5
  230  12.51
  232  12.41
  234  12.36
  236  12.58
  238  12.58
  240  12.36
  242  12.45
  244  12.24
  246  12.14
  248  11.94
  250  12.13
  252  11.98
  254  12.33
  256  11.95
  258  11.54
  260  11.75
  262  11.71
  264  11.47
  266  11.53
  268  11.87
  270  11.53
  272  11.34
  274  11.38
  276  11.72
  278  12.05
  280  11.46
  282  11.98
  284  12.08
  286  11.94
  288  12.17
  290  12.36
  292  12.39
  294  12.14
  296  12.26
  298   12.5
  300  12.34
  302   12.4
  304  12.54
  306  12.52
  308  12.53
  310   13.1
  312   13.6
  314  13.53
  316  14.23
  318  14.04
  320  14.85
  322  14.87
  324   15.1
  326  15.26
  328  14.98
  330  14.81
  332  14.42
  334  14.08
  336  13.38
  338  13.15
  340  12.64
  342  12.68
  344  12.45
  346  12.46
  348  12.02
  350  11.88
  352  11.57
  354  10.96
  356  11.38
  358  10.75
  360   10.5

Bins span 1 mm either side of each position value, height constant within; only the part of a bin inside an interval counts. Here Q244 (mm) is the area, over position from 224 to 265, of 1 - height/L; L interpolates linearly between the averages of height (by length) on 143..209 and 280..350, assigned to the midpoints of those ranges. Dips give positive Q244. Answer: 2.6 mm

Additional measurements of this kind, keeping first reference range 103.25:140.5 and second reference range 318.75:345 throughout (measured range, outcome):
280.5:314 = 3.96 mm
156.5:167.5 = 1.17 mm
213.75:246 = 4.13 mm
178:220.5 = 4.89 mm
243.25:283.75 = 6.78 mm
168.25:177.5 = 1.15 mm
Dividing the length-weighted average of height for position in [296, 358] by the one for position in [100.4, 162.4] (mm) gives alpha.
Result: 0.93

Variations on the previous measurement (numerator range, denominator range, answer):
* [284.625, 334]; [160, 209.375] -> 1.06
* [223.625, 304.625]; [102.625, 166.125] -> 0.86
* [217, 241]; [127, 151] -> 0.88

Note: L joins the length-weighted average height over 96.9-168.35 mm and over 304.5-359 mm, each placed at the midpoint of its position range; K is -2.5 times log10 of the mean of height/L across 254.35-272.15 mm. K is 0.16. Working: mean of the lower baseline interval 14.1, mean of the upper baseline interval 13.2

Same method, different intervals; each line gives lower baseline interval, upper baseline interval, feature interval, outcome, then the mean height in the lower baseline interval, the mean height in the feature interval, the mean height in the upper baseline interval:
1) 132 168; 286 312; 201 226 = 0.05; 13.5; 12.5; 12.5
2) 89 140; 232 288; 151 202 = 0.05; 14.6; 12.8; 12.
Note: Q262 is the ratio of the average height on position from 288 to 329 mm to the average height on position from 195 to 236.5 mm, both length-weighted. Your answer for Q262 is 1.07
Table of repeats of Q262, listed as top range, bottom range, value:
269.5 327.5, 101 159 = 0.90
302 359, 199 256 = 1.06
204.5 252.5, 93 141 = 0.85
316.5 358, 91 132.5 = 0.91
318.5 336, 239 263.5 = 1.22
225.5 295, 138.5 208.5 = 0.93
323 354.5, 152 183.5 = 1.04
